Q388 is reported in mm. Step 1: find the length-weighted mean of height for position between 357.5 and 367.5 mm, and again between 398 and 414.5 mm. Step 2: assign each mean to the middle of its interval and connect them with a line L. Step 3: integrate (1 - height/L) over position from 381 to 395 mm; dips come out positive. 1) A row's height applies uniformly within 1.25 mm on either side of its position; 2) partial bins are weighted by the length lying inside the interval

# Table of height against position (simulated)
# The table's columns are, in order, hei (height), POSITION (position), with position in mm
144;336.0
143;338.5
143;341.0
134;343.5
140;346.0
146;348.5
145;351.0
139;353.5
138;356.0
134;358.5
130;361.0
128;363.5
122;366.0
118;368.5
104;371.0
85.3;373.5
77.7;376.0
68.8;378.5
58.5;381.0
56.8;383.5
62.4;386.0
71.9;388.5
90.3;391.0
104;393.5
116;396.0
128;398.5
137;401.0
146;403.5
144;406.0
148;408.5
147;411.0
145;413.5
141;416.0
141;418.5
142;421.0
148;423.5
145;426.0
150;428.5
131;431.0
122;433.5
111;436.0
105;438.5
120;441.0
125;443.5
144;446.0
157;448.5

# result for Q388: 6.2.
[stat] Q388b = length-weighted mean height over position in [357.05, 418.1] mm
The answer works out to 111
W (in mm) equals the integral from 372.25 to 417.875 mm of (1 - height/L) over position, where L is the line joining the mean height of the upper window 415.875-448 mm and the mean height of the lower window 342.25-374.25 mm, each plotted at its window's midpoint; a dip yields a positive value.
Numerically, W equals 8.2 mm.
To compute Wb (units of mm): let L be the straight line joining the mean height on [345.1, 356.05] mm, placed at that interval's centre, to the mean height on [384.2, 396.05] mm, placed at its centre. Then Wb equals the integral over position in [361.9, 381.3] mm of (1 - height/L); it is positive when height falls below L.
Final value 2.6 mm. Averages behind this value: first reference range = 142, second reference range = 84.7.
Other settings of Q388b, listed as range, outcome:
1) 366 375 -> 104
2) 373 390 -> 68.4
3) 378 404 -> 93.8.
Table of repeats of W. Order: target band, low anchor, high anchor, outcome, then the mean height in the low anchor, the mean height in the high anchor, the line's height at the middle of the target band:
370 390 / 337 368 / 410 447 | 9.24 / 136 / 134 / 136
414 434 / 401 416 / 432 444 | -1.71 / 145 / 116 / 130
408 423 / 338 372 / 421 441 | -1.50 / 133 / 130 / 131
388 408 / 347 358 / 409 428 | 3.29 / 141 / 145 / 144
